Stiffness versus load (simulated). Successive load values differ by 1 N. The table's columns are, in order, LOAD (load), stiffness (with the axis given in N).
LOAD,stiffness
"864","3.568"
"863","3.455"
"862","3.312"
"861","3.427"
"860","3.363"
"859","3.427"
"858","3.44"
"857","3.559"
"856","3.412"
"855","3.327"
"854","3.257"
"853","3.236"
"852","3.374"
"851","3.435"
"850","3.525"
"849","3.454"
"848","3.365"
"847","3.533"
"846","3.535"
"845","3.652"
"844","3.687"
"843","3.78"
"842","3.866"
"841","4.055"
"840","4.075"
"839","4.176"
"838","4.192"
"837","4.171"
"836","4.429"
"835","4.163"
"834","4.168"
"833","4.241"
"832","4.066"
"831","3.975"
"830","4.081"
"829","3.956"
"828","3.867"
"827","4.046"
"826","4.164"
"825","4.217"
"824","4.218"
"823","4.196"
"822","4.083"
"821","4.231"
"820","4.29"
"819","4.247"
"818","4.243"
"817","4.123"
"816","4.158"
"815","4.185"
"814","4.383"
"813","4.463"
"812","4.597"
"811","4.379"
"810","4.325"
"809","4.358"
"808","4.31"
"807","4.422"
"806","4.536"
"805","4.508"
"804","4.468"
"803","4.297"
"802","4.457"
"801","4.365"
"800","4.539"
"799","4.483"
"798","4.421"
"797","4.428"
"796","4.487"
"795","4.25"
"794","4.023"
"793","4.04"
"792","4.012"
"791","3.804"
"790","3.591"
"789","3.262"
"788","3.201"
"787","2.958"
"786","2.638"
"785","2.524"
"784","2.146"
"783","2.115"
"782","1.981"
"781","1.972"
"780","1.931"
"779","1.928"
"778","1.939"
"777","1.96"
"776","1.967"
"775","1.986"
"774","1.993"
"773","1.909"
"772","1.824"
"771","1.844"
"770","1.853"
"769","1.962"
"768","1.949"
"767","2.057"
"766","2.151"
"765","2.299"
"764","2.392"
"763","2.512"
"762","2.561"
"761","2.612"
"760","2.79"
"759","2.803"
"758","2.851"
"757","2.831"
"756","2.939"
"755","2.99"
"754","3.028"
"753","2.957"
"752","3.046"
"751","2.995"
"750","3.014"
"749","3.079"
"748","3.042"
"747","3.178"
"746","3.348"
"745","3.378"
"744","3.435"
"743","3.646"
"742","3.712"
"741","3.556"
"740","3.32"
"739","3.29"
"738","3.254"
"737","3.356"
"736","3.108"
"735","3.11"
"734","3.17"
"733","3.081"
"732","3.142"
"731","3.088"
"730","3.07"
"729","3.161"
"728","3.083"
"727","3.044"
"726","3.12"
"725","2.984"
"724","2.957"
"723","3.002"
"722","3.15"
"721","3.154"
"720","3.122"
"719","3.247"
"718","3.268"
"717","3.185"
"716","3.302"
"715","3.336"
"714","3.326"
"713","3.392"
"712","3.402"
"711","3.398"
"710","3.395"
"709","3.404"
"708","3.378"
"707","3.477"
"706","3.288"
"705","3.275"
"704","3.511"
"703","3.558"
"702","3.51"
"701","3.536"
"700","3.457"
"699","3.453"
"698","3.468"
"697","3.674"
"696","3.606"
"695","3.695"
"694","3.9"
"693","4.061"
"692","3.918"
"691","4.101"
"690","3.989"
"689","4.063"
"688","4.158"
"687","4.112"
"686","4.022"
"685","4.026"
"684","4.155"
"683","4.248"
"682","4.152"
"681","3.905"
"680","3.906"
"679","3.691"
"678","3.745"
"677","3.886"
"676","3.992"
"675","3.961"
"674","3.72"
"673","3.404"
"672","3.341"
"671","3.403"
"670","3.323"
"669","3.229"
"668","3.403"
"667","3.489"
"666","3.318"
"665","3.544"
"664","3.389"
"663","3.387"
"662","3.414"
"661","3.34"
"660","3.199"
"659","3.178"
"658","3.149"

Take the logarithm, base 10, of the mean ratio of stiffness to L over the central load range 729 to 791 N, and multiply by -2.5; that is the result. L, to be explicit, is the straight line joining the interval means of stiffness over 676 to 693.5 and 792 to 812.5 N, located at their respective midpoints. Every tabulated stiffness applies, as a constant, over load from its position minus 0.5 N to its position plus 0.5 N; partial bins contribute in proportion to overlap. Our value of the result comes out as 0.48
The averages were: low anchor 4.01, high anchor 4.38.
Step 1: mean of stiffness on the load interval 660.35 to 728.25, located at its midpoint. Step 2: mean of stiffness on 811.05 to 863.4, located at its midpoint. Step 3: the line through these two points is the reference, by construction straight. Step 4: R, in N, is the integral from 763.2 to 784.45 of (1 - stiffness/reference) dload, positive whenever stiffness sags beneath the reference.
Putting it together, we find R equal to 9.8 N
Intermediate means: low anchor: 3.54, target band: 2.01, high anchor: 3.89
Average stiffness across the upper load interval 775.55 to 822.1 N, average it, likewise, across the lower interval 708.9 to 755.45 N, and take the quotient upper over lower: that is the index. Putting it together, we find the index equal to 1.2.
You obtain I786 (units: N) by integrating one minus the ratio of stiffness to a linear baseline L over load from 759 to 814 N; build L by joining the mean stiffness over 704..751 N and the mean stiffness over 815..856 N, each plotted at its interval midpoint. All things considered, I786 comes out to 7.08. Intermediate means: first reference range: 3.24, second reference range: 3.92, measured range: 3.17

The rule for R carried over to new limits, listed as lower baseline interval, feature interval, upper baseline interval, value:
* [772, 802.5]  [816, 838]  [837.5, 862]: -4.8 N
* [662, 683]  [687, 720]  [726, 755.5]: -1.2 N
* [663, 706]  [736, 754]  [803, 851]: 2.9 N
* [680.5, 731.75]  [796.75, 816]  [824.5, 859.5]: -3.6 N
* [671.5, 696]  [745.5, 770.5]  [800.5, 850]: 8.3 N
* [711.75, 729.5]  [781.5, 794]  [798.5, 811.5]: 3.3 N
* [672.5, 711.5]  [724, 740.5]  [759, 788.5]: -0.9 N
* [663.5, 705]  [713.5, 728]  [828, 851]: 2.4 N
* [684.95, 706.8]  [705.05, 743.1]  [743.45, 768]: 0.6 N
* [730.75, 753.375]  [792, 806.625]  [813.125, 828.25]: -1.6 N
